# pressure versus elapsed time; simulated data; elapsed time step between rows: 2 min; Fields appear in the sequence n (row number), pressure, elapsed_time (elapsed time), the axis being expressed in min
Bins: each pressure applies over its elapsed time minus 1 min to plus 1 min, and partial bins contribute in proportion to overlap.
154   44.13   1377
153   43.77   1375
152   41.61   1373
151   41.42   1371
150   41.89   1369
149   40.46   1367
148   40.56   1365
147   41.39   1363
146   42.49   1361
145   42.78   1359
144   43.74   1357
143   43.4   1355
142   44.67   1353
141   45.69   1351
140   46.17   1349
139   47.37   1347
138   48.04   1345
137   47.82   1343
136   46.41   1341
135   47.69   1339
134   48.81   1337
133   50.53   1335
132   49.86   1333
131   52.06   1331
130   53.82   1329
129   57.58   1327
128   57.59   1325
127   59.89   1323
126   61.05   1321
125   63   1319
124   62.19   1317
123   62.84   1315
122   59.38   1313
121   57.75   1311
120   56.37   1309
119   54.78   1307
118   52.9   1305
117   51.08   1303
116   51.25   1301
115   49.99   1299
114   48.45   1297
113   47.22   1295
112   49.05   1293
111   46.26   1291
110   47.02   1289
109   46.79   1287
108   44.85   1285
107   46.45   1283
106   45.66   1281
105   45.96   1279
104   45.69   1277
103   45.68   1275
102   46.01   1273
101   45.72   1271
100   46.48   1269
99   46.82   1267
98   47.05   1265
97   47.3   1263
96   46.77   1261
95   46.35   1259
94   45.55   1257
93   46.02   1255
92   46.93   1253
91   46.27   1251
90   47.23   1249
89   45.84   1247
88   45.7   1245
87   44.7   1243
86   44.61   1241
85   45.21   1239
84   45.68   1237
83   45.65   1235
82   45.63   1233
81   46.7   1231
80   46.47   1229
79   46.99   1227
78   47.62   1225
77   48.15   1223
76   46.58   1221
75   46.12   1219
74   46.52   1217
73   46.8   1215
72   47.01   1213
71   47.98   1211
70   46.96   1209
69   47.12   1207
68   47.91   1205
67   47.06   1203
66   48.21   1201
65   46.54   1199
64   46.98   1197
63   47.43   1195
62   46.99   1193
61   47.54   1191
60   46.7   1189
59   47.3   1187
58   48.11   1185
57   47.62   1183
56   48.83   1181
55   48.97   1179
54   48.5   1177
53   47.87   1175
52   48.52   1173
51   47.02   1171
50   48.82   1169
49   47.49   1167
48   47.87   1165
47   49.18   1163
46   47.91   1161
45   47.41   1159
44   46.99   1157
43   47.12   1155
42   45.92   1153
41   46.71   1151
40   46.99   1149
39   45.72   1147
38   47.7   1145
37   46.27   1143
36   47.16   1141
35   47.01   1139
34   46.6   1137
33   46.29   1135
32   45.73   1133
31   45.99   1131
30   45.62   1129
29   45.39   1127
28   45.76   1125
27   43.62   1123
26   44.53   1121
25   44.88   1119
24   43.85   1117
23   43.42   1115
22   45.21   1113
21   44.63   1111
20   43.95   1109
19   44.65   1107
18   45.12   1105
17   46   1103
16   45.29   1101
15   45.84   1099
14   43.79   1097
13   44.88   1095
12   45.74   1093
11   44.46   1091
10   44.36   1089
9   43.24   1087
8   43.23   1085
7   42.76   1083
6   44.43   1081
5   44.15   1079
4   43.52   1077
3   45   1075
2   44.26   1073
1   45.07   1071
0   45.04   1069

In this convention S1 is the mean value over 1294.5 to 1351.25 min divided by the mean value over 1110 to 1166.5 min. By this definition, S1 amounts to 1.2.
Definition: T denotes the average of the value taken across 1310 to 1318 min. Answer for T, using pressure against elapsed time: 60.5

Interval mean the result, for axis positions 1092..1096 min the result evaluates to 45.3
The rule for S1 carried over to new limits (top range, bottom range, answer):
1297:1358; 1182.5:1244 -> 1.12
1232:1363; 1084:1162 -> 1.08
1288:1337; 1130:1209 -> 1.14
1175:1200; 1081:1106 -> 1.07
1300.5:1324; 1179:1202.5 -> 1.22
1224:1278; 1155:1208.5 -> 0.97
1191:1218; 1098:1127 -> 1.05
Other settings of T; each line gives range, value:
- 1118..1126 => 44.7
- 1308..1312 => 57.1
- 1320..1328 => 59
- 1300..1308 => 52.5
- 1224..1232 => 46.9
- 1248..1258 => 46.4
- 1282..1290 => 46.3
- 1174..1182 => 48.5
